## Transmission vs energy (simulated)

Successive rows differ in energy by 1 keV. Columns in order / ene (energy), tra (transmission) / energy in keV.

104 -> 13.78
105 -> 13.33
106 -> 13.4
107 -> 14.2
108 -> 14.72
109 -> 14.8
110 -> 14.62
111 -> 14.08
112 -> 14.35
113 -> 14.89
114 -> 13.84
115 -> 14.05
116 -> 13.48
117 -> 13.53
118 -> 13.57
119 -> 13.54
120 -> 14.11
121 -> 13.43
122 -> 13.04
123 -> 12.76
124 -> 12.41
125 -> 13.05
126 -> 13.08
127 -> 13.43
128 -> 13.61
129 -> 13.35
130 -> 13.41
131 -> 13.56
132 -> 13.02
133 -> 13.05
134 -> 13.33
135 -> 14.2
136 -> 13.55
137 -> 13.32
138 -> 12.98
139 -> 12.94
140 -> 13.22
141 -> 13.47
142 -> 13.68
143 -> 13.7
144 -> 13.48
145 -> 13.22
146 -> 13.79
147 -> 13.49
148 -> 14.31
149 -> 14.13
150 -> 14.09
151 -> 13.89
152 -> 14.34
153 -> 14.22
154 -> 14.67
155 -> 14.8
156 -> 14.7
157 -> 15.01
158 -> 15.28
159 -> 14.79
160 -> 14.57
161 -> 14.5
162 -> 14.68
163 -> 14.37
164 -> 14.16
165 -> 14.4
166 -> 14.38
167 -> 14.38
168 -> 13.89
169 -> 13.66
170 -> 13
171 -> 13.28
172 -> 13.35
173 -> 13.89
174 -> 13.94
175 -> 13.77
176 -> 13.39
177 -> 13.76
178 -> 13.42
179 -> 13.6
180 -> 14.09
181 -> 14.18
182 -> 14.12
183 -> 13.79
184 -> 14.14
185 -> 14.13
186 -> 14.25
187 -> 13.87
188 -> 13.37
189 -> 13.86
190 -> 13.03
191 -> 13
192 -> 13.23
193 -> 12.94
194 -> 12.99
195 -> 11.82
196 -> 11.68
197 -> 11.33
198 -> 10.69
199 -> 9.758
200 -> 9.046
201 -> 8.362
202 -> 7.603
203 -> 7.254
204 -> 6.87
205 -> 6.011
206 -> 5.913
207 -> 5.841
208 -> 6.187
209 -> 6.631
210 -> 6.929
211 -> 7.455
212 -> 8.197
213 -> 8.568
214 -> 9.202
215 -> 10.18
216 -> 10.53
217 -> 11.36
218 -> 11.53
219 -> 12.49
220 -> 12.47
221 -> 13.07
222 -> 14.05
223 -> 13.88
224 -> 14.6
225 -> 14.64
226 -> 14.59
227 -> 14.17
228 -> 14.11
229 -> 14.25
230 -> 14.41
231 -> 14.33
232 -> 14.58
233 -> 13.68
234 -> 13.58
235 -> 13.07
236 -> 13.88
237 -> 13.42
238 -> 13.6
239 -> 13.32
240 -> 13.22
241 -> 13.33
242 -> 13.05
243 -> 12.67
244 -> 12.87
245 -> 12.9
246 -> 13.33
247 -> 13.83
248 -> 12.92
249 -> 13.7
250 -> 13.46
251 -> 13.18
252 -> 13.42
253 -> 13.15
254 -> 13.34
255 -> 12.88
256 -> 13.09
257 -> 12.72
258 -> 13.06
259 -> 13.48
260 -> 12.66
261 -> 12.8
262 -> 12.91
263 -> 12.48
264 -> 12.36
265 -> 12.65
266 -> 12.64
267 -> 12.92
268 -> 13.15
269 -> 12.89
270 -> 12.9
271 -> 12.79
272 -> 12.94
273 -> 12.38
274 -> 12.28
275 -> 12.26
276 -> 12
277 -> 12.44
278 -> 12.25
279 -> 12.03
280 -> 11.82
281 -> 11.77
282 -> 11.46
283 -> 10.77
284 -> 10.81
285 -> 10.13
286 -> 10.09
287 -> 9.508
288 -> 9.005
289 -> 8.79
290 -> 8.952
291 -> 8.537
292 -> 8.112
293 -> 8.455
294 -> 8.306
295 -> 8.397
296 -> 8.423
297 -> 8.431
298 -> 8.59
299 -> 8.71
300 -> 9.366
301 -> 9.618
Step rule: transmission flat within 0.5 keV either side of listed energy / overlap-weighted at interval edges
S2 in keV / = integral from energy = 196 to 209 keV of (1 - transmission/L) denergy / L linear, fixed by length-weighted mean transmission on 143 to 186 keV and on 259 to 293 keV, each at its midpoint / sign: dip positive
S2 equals 5.1 keV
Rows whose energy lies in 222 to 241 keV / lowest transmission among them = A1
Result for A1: 13.07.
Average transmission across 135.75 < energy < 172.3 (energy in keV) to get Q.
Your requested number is 14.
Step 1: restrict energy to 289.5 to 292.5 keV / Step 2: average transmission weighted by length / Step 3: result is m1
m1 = 8.53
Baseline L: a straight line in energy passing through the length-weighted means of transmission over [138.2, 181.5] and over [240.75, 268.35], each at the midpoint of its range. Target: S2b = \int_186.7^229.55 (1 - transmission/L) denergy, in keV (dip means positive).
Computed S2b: 8.4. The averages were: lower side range 14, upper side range 13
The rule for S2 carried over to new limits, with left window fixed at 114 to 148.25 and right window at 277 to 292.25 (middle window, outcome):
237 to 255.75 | -3.5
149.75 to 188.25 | -4.4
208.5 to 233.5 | -0.8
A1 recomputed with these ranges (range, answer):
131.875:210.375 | 5.841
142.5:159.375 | 13.22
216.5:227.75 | 11.36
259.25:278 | 12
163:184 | 13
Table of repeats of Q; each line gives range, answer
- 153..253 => 12.6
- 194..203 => 10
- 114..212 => 12.8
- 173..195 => 13.6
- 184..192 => 13.6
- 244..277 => 12.9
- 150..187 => 14.1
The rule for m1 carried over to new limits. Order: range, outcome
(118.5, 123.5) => 13.4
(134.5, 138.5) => 13.5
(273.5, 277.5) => 12.2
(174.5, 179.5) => 13.6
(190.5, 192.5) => 13.1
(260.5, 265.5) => 12.6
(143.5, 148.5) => 13.7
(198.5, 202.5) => 8.69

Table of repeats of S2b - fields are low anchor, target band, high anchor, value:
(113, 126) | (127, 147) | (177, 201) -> -0.2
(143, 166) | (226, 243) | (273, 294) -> -2.5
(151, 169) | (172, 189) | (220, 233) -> 0.6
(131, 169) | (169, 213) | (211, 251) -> 6.9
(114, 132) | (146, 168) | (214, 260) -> -1.8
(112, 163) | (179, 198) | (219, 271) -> 0.4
